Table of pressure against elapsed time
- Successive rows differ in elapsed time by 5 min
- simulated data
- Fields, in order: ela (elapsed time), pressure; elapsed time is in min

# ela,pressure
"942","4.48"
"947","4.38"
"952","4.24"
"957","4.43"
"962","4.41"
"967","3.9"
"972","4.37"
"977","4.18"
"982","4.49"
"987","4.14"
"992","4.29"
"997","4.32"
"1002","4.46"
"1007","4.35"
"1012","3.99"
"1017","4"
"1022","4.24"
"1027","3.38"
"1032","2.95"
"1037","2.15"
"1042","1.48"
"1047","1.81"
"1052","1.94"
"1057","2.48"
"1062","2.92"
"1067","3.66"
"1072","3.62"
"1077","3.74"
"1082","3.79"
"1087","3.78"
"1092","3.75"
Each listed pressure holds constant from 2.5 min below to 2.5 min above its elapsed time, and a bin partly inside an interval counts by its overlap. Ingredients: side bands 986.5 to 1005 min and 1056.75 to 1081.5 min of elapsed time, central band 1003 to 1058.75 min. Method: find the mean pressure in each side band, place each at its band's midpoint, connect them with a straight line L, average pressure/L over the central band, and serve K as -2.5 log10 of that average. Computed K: 0.28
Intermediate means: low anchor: 4.32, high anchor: 3.4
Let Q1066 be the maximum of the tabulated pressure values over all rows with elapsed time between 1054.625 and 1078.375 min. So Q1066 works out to 3.74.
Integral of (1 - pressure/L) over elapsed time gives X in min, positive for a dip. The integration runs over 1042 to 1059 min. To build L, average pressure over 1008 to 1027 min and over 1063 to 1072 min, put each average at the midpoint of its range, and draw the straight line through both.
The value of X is 7.9 min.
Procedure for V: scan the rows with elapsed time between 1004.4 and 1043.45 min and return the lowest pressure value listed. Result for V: 1.48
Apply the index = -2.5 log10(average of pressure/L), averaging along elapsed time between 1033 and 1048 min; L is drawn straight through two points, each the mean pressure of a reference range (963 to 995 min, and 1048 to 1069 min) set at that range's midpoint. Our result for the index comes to 0.49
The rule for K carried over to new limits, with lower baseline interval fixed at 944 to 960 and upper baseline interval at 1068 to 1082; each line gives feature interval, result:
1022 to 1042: 0.36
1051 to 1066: 0.40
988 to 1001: -0.05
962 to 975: 0.02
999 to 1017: -0.05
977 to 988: -0.03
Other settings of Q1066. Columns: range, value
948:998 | 4.49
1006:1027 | 4.35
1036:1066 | 2.92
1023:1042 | 3.38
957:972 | 4.43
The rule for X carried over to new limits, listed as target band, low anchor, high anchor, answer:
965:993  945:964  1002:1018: 0.3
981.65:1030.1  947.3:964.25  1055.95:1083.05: -2.4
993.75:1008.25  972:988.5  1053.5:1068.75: -1.6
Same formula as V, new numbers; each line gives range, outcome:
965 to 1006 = 3.9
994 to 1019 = 3.99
